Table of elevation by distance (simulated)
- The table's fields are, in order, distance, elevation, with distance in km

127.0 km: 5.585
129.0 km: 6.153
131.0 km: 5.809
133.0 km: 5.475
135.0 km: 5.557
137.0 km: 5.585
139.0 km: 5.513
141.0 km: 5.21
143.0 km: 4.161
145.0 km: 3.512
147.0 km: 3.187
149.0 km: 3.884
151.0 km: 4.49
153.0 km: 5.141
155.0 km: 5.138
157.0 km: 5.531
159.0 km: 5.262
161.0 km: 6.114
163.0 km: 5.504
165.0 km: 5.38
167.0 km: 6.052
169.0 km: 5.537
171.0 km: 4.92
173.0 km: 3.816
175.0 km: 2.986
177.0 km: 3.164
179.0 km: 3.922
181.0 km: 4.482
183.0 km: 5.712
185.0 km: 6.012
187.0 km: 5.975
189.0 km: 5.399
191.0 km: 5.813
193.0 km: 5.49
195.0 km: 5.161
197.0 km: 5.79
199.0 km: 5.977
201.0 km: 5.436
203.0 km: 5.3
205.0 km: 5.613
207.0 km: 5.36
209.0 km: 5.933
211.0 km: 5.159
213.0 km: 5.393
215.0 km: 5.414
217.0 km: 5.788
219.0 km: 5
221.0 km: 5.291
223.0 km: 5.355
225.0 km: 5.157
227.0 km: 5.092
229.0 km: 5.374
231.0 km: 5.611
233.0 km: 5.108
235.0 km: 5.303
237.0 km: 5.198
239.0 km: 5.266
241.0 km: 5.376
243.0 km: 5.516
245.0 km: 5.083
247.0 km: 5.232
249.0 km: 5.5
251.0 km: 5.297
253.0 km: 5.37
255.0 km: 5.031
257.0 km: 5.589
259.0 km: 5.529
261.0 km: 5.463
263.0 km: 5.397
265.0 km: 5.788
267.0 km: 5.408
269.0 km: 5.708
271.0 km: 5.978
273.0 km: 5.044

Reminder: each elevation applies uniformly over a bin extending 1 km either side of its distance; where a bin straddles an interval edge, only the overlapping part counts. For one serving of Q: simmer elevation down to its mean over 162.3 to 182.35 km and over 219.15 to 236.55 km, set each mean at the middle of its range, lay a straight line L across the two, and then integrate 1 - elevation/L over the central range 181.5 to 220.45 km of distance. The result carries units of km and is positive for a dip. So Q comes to -4.9 km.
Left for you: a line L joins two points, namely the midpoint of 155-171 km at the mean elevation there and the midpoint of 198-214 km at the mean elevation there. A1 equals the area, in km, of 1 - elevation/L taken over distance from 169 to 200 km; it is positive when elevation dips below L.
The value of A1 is 3.04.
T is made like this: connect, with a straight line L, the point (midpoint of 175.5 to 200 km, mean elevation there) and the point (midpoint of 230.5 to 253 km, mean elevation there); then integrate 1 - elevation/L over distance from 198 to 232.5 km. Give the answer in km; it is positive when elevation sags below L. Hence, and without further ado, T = -1.1 km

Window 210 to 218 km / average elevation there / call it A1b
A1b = 5.44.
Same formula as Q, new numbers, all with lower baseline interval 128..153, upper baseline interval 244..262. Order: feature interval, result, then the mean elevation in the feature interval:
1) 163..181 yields 1.7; 4.53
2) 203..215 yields -0.7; 5.47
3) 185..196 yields -1.1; 5.61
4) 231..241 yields 0.0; 5.27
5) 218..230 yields 0.0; 5.21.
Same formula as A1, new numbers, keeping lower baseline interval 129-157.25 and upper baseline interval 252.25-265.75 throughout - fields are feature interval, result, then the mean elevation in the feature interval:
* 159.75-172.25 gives -1.3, 5.54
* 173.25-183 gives 2.3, 3.86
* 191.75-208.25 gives -1.1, 5.53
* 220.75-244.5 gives 0.1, 5.3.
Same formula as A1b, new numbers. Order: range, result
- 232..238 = 5.2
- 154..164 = 5.51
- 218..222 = 5.15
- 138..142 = 5.36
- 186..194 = 5.67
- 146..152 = 3.85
